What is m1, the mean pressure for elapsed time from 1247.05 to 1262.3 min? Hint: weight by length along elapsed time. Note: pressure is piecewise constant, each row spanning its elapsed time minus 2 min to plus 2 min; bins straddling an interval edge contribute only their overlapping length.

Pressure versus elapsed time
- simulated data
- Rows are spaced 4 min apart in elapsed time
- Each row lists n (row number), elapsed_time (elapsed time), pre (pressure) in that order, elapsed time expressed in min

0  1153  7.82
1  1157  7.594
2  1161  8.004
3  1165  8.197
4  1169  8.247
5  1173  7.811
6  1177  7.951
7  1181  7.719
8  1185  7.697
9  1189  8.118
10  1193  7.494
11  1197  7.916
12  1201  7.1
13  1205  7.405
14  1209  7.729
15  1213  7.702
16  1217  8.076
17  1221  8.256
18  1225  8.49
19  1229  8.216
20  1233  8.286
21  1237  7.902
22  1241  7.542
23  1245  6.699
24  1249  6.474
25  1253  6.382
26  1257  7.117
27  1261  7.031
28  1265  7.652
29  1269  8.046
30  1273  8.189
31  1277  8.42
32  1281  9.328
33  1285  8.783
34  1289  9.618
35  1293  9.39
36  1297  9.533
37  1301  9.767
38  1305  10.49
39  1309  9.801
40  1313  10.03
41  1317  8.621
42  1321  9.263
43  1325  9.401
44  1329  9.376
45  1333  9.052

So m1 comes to 6.74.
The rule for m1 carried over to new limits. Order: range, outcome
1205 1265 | 7.56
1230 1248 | 7.58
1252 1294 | 8.19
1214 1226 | 8.21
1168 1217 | 7.74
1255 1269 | 7.38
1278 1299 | 9.29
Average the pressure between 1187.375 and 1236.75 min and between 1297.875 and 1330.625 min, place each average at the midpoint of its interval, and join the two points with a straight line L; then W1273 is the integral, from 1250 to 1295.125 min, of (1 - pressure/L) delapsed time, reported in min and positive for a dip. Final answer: 3.9 min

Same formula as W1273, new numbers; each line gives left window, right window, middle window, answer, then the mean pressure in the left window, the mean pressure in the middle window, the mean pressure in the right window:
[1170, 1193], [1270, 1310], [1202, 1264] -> 7.02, 7.84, 7.55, 9.29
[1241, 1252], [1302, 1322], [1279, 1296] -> -1.43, 6.74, 9.29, 9.67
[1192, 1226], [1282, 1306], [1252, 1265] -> 2.67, 7.78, 7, 9.55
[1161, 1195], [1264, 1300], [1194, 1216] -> 1.51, 7.91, 7.59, 8.83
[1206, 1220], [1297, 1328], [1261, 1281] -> 1.75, 7.83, 8.1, 9.61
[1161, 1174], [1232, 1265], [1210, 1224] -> -0.92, 8.09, 8.03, 7.17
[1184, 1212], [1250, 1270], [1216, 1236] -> -2.24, 7.64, 8.26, 7.17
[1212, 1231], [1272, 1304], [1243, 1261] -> 4.03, 8.17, 6.71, 9.2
